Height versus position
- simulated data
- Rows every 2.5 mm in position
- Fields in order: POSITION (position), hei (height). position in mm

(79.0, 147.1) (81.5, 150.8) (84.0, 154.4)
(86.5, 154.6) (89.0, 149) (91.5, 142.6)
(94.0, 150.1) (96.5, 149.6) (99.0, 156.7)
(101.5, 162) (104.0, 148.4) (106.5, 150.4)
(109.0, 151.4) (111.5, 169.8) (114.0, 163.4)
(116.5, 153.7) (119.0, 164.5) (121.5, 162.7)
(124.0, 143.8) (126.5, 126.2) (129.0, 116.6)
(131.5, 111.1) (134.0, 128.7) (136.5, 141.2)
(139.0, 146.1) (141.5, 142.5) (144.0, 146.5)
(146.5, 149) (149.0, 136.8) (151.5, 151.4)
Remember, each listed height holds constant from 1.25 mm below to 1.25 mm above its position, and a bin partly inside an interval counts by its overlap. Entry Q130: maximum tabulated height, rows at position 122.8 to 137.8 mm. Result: 143.8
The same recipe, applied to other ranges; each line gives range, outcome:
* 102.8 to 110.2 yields 151.4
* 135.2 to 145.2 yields 146.5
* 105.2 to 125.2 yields 169.8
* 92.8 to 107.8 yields 162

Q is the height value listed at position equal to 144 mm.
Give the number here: 146.5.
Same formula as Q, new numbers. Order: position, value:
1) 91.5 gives 142.6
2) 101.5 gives 162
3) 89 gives 149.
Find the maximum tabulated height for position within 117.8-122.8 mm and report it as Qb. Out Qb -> 164.5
